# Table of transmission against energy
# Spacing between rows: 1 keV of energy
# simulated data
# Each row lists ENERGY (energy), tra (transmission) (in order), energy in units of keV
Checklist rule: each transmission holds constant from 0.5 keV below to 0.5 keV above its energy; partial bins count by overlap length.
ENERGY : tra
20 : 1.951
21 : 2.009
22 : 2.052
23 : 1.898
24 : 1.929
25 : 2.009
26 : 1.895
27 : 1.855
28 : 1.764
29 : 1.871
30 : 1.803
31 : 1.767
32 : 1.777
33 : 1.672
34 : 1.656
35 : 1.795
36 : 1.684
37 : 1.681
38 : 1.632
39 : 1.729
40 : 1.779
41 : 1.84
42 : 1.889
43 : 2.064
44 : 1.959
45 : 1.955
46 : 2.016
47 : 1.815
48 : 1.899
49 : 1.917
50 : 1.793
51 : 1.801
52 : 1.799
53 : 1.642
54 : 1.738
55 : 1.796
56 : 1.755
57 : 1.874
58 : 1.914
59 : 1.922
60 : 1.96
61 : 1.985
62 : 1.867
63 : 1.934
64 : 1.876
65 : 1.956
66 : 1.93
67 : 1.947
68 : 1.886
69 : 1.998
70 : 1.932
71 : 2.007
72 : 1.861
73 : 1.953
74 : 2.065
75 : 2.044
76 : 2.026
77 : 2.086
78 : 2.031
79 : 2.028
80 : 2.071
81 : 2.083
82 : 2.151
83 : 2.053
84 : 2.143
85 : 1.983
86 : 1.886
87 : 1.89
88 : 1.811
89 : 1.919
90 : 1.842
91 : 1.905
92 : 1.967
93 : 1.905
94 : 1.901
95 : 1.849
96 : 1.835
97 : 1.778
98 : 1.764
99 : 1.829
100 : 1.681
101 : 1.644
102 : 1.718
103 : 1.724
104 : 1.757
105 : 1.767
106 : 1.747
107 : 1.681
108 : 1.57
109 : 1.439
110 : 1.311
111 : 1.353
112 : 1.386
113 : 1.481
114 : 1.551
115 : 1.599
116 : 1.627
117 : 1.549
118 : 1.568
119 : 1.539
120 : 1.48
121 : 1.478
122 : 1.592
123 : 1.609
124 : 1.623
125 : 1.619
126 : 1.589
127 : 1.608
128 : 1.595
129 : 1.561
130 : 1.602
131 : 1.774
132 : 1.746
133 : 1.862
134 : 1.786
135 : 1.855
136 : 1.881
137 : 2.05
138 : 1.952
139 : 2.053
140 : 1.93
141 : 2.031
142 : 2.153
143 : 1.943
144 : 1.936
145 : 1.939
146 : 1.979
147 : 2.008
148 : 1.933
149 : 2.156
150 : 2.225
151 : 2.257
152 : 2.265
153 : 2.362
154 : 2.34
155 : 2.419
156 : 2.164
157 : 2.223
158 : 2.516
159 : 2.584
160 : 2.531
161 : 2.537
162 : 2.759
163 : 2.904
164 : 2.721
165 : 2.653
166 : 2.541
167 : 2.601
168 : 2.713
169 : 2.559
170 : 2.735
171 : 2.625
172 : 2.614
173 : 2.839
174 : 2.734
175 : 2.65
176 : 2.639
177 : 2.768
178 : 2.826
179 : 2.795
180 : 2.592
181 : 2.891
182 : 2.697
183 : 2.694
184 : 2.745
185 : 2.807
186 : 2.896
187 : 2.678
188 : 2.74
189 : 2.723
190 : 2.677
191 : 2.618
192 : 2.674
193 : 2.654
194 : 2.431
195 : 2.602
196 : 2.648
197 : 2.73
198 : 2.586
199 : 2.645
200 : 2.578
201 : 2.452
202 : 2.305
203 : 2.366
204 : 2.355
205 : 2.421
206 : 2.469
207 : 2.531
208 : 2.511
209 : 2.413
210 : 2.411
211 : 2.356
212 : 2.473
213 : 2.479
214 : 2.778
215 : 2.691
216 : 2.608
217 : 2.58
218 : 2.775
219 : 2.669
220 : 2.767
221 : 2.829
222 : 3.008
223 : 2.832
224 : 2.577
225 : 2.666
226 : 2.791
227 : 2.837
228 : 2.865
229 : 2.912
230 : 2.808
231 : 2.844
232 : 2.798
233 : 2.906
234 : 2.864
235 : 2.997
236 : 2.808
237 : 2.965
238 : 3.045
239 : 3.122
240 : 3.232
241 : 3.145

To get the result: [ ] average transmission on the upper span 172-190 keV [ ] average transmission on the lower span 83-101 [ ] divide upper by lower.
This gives 1.5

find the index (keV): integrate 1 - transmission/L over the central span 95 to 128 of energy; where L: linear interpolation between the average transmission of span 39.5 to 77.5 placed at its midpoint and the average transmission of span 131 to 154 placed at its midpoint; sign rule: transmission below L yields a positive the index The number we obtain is 6.1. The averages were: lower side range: 1.91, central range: 1.61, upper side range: 2.02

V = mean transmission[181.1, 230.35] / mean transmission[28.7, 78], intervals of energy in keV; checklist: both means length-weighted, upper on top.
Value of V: 1.41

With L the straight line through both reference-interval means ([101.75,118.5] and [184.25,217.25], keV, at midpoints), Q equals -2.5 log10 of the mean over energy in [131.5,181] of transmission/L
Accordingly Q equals -0.13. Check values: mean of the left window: 1.58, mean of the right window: 2.57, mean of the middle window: 2.35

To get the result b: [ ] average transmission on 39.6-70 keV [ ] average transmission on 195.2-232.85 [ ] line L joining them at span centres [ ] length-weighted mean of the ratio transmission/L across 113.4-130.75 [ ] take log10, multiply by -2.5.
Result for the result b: 0.361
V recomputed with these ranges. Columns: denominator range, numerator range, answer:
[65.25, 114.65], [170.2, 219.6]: 1.43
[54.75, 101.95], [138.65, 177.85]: 1.25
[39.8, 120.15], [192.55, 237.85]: 1.45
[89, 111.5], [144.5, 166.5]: 1.37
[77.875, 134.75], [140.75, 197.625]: 1.46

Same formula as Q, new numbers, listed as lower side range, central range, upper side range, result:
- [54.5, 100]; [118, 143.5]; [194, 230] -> 0.25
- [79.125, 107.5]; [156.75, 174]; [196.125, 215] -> -0.16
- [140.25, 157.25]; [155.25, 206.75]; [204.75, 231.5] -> -0.11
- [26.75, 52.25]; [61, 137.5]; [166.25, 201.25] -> 0.20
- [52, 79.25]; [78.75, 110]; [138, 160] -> 0.09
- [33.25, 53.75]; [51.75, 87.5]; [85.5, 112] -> -0.10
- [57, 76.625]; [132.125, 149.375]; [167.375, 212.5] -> 0.20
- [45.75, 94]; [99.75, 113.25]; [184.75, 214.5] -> 0.31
